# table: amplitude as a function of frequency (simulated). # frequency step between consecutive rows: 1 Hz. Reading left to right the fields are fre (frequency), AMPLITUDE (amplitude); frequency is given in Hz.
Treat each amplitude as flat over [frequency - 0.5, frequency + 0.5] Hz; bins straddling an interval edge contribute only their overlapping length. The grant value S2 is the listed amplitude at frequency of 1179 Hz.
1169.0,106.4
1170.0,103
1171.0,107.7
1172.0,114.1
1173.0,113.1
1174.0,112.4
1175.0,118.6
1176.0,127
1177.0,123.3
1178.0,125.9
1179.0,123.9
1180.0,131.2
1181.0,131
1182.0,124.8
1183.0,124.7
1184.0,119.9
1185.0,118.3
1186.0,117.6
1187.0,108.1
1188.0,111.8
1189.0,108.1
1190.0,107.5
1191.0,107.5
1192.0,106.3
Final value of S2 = 123.9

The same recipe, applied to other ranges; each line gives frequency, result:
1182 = 124.8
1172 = 114.1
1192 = 106.3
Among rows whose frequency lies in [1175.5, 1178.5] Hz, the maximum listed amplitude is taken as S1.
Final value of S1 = 127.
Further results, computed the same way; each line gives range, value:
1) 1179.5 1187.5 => 131.2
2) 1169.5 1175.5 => 118.6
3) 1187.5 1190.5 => 111.8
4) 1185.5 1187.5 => 117.6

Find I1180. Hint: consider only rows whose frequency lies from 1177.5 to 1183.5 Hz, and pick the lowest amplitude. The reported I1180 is 123.9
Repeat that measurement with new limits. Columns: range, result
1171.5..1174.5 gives 112.4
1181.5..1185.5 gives 118.3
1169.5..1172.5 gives 103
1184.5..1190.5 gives 107.5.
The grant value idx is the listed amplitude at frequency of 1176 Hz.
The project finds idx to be 127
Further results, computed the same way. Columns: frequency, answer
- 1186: 117.6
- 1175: 118.6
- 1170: 103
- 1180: 131.2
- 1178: 125.9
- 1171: 107.7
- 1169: 106.4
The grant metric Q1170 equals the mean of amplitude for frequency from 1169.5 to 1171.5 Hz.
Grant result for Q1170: 105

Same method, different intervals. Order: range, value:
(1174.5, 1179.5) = 124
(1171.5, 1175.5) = 115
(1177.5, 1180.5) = 127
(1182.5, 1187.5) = 118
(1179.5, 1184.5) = 126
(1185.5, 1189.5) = 111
